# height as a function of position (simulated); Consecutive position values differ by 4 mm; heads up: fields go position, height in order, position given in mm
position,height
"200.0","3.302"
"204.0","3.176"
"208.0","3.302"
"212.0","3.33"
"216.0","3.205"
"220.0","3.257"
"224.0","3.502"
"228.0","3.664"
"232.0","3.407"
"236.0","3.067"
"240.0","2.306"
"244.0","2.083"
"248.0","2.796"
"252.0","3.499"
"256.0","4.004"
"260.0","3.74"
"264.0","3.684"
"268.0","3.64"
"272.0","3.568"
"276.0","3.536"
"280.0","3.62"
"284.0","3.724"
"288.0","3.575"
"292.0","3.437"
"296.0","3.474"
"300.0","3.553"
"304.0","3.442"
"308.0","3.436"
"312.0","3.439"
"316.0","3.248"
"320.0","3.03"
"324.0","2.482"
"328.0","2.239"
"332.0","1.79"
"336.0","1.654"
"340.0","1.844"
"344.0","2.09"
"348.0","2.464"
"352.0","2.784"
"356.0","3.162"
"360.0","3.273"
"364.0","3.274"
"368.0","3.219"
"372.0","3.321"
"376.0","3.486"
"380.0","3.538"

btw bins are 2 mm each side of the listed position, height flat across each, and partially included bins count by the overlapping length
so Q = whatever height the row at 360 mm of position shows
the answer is 3.273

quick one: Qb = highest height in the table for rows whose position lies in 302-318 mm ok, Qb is 3.442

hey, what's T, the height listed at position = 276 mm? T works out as 3.536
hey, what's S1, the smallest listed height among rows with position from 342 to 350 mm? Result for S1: 2.09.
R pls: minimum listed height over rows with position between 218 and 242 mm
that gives 2.306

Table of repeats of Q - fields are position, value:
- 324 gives 2.482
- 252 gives 3.499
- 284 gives 3.724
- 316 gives 3.248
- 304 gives 3.442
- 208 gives 3.302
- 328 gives 2.239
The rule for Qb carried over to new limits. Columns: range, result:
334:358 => 3.162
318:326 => 3.03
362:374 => 3.321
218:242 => 3.664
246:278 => 4.004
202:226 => 3.502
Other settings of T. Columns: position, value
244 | 2.083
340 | 1.844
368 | 3.219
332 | 1.79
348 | 2.464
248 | 2.796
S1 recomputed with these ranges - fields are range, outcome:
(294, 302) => 3.474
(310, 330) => 2.239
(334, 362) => 1.654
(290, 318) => 3.248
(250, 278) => 3.499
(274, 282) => 3.536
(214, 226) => 3.205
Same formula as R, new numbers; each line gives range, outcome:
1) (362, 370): 3.219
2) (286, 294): 3.437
